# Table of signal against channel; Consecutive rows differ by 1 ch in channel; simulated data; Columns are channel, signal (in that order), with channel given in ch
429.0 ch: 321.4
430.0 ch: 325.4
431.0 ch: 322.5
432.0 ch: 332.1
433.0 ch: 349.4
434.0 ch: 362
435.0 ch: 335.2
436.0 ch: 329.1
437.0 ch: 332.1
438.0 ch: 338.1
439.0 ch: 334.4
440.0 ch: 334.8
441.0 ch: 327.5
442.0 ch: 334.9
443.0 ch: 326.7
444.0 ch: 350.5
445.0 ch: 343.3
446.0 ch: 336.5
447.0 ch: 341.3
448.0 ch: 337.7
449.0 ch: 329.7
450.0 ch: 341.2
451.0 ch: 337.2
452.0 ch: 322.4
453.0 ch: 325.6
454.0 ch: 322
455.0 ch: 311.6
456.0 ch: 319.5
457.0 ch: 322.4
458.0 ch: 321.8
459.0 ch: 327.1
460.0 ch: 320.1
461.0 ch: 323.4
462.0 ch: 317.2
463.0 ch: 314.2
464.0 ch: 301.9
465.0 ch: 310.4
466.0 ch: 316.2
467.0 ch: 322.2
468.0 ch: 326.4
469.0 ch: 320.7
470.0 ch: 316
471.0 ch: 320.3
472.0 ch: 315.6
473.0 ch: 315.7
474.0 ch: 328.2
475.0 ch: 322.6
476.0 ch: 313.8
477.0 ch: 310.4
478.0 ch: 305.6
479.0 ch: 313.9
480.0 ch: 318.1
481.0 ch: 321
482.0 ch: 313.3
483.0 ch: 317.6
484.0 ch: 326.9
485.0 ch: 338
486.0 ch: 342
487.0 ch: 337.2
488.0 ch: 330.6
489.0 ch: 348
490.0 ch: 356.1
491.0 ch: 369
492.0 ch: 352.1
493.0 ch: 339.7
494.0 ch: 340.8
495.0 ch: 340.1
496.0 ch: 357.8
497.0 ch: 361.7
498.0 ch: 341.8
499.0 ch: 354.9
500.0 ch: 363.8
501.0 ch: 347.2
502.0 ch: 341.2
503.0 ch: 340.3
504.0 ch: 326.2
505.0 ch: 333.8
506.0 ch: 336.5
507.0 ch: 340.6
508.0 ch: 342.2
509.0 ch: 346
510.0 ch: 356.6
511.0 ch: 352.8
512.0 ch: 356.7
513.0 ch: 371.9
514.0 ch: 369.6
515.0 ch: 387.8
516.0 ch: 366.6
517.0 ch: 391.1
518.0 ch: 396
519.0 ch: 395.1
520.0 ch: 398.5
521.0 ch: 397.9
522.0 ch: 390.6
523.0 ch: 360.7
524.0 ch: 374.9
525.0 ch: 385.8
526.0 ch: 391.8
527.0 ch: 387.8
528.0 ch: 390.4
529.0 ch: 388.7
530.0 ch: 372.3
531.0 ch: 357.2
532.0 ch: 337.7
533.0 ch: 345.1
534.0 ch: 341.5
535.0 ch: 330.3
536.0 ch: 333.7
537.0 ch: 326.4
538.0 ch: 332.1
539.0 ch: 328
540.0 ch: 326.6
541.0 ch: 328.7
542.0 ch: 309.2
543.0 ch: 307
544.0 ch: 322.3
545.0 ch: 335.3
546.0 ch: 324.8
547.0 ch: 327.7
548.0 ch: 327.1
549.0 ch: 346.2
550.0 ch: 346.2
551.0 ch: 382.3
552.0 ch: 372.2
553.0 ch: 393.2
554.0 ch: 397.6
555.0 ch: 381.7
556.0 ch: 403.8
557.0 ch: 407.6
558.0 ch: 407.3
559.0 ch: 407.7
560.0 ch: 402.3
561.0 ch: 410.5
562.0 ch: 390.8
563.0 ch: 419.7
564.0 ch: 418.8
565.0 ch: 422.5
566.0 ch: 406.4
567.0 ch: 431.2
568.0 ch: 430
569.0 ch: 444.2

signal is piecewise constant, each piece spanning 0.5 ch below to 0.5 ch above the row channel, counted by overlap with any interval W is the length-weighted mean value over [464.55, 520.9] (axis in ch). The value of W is 342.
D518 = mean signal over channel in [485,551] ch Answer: 353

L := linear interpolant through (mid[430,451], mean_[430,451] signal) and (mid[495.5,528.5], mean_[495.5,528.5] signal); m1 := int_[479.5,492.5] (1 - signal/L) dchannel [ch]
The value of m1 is 0.7 ch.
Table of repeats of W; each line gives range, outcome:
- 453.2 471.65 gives 319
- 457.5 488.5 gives 320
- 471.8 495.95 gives 331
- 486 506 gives 346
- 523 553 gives 349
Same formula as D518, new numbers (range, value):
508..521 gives 374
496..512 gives 346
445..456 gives 331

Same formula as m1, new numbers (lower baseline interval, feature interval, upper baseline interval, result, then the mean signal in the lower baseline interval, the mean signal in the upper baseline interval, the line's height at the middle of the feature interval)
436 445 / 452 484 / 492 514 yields 2.1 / 335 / 348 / 341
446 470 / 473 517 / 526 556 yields -0.8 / 323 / 350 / 335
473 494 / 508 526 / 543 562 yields -1.3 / 330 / 371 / 350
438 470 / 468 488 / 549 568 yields 1.3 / 326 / 399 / 343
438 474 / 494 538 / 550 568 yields 1.1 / 326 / 402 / 370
